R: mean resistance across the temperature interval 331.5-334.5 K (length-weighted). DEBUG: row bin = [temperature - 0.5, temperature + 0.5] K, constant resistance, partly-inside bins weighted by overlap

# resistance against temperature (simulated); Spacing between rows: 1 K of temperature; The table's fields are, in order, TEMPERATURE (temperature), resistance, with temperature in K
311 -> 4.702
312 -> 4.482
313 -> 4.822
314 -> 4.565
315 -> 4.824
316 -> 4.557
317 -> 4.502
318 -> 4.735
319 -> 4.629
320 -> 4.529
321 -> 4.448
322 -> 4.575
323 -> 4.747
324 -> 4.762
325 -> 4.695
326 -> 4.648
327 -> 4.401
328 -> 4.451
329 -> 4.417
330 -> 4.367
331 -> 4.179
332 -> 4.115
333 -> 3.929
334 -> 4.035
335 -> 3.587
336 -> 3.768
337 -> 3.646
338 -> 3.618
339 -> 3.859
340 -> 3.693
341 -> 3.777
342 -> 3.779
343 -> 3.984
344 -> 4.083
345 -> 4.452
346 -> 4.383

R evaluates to 4.03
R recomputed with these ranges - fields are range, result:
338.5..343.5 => 3.82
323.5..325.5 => 4.73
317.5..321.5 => 4.59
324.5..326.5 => 4.67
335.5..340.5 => 3.72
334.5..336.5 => 3.68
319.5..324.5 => 4.61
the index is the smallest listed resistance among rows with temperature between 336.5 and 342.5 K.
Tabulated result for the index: 3.618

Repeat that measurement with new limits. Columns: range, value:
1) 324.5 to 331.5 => 4.179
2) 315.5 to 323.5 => 4.448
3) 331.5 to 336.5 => 3.587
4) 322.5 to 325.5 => 4.695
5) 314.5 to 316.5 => 4.557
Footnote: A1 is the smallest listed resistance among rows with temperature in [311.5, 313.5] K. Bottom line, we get 4.482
